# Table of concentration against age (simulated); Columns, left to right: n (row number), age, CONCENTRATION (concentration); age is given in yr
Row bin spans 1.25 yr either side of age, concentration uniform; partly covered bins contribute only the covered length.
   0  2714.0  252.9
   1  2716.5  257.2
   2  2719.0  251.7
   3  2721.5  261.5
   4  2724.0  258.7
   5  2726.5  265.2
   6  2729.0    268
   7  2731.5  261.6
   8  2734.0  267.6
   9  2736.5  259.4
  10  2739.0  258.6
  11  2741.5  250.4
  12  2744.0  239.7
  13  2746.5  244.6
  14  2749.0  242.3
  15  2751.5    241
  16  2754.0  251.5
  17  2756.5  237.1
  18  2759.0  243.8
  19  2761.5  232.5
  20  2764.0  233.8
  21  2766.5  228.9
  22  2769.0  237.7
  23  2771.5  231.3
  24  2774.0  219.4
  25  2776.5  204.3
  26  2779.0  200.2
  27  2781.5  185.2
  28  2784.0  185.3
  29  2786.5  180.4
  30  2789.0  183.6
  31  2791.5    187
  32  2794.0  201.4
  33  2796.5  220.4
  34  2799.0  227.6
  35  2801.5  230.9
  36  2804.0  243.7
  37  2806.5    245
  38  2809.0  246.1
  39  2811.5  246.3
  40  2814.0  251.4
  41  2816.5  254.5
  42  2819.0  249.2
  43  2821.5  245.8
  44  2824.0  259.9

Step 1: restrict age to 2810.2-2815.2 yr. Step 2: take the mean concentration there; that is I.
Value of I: 249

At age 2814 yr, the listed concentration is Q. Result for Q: 251.4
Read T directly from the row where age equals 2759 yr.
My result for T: 243.8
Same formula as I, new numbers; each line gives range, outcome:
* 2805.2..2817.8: 249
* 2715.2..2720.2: 254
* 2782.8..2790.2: 183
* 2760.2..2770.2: 233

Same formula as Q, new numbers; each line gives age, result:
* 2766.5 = 228.9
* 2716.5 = 257.2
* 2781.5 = 185.2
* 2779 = 200.2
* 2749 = 242.3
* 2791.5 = 187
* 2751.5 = 241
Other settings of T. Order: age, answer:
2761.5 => 232.5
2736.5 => 259.4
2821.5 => 245.8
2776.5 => 204.3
